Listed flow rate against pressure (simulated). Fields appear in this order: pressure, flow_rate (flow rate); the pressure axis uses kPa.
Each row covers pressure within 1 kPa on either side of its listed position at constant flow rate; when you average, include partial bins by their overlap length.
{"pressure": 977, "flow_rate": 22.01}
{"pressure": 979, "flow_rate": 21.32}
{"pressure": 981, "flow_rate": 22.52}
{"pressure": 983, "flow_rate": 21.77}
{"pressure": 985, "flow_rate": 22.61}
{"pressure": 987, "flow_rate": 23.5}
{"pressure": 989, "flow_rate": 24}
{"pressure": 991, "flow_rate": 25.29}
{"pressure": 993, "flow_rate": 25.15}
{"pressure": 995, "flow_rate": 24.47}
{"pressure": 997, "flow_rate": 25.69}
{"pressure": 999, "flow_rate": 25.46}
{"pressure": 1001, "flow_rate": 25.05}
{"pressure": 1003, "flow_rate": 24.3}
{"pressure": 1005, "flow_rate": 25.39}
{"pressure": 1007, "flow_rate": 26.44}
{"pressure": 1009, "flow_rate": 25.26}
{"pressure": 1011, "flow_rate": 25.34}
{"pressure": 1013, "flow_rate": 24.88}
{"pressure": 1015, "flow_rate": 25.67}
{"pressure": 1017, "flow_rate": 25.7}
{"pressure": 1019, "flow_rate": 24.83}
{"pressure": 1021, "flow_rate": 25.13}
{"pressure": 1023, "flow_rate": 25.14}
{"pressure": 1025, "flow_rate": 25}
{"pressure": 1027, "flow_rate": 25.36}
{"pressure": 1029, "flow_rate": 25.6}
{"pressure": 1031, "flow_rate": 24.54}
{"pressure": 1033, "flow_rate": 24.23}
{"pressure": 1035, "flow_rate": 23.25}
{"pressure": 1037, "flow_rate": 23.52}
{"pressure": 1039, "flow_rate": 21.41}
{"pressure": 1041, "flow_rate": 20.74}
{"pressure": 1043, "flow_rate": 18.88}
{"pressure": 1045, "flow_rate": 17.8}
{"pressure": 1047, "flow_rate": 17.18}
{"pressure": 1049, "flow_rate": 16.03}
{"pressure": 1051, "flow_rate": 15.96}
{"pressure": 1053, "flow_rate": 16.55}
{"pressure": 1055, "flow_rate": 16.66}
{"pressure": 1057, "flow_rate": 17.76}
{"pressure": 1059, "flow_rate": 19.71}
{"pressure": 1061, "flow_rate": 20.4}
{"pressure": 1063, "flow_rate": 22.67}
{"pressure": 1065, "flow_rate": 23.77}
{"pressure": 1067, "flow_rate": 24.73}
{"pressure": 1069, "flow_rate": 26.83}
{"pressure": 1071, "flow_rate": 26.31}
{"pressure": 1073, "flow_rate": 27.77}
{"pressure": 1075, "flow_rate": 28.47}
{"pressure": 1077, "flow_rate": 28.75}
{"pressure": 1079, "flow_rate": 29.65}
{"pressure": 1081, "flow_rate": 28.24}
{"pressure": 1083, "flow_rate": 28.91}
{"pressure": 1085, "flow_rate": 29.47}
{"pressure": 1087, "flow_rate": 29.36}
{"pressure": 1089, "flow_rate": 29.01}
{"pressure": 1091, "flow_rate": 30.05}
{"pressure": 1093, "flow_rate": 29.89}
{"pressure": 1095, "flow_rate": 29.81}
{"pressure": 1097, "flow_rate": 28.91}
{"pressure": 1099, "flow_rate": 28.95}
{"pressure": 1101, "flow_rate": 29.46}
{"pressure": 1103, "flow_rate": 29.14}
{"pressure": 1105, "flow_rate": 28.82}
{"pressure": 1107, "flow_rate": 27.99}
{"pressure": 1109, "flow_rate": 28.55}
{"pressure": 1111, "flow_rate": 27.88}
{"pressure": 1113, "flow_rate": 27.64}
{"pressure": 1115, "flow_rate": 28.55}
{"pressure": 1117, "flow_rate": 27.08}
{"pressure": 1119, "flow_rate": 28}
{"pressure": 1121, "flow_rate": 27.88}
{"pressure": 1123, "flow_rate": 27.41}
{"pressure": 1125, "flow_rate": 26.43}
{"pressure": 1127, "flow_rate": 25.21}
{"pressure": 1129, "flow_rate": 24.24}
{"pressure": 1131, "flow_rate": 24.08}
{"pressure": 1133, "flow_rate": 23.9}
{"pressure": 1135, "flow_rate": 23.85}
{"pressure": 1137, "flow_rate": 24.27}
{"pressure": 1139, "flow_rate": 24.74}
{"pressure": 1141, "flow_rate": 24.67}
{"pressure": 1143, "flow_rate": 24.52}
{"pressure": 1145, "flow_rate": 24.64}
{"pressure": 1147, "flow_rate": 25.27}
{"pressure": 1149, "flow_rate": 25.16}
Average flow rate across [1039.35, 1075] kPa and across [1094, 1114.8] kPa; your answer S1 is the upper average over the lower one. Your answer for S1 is 1.38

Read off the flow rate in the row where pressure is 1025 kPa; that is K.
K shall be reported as 25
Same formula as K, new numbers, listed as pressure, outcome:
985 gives 22.61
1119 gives 28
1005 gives 25.39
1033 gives 24.23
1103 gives 29.14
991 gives 25.29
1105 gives 28.82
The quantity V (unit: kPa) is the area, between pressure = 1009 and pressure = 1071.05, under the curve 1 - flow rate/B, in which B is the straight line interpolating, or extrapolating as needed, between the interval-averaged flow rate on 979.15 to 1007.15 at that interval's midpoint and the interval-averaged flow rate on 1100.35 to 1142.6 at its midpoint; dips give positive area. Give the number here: 6.9 kPa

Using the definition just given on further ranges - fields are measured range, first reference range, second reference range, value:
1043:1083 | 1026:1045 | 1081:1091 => 6.1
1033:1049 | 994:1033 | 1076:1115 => 3.7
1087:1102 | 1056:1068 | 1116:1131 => -3.3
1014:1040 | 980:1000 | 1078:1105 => 1.4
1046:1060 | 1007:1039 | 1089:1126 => 4.8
